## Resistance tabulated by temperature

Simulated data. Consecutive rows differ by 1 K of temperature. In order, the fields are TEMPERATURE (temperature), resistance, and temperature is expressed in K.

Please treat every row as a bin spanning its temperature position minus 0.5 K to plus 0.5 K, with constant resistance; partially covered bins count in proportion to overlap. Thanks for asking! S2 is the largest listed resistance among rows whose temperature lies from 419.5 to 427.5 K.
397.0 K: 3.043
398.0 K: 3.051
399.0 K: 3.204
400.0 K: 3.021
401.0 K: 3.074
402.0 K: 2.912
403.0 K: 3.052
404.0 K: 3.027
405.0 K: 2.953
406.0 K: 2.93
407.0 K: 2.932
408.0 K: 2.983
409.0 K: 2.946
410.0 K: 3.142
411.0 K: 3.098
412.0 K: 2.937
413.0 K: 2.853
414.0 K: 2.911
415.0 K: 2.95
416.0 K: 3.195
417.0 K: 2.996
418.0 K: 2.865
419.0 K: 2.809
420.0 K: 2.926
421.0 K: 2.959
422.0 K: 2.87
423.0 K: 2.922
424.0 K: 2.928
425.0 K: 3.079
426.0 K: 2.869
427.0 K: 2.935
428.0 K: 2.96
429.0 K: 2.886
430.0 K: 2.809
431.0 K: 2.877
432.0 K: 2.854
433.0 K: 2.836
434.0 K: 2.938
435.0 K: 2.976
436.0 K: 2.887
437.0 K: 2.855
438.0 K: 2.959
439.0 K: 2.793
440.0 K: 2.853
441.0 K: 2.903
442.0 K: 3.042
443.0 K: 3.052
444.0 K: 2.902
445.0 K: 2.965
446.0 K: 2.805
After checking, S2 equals 3.079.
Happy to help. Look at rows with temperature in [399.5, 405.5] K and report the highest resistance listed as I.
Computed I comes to 3.074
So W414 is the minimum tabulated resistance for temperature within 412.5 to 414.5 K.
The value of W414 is 2.853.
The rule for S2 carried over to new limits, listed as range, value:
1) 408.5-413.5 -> 3.142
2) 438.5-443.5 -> 3.052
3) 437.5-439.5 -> 2.959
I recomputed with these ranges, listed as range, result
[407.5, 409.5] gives 2.983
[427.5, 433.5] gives 2.96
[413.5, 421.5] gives 3.195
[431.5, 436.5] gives 2.976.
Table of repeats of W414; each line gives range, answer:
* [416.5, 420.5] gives 2.809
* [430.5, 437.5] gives 2.836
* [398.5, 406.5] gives 2.912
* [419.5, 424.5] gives 2.87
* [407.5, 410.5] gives 2.946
